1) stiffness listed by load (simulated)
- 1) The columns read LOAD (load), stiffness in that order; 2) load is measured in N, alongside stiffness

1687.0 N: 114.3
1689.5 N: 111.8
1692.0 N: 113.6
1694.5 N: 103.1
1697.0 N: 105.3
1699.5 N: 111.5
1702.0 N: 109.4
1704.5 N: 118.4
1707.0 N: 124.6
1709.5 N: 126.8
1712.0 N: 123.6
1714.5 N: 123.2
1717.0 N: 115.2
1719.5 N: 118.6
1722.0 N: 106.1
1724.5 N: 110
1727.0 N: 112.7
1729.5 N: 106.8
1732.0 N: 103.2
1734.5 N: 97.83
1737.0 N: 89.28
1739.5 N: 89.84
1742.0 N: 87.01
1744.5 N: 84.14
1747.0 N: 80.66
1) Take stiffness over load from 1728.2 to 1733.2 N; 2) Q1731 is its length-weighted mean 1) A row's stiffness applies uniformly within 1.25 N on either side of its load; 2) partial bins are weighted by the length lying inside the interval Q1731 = 105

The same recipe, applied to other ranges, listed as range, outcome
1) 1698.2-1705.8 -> 113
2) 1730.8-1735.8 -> 100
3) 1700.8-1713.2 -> 121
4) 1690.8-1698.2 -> 107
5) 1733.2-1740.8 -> 92.4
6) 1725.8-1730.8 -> 110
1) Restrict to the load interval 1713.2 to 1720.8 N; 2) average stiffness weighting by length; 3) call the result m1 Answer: 119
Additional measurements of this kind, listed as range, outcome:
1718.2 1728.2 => 112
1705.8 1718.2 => 123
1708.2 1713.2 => 125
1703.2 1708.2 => 121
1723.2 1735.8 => 106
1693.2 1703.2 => 107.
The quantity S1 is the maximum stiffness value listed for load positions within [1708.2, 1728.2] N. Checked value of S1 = 126.8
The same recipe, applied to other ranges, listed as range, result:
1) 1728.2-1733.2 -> 106.8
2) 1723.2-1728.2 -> 112.7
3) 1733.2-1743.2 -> 97.83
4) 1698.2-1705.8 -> 118.4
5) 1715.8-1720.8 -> 118.6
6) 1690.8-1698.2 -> 113.6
